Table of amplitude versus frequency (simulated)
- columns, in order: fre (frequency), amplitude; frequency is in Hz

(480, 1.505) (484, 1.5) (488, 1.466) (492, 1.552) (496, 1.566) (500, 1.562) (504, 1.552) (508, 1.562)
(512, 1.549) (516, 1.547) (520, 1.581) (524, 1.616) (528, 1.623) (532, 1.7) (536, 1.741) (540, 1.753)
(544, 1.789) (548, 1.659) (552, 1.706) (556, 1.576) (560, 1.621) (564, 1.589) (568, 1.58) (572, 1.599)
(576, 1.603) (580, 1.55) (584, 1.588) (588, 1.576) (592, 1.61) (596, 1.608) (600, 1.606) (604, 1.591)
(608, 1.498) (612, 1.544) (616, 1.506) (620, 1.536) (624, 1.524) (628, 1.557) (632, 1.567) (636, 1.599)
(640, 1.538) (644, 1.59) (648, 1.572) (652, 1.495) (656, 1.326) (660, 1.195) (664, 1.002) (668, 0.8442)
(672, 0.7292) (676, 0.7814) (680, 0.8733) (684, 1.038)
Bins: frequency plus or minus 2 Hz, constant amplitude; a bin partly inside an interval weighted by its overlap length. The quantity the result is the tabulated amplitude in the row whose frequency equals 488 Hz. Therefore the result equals 1.466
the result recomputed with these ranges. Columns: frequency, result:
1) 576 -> 1.603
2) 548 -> 1.659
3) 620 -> 1.536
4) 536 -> 1.741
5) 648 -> 1.572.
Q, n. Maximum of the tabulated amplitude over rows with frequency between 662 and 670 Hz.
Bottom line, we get 1.002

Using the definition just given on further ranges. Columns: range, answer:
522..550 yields 1.789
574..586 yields 1.603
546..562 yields 1.706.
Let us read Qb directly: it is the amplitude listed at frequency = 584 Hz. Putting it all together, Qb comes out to 1.588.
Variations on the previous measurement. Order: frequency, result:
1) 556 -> 1.576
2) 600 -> 1.606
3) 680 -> 0.8733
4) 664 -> 1.002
